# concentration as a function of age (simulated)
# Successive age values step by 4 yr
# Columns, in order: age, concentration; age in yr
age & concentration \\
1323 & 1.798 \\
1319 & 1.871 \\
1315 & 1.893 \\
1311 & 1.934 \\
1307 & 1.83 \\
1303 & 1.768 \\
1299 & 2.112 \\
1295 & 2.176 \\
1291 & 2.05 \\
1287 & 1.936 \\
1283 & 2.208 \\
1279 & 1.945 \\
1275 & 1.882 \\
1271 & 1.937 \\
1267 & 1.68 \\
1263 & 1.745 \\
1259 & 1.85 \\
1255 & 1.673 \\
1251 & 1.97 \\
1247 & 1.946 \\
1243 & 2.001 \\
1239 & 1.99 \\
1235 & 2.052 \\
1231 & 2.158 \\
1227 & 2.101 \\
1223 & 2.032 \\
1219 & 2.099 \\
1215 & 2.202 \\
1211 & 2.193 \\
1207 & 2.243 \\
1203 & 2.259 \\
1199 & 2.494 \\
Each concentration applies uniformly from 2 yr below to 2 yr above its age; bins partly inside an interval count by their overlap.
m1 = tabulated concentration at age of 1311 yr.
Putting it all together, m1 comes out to 1.934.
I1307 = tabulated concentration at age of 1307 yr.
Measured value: 1.83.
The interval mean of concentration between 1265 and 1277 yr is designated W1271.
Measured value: 1.83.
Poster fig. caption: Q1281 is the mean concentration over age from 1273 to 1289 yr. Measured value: 1.99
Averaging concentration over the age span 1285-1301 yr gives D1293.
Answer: 2.07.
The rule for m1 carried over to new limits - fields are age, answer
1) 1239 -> 1.99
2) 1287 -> 1.936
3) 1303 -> 1.768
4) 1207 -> 2.243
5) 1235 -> 2.052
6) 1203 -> 2.259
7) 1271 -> 1.937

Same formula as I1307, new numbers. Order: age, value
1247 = 1.946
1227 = 2.101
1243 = 2.001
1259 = 1.85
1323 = 1.798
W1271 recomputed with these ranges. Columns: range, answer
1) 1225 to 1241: 2.08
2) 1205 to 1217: 2.21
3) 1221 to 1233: 2.1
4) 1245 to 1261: 1.86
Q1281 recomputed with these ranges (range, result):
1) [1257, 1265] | 1.8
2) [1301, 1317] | 1.86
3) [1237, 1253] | 1.98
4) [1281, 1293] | 2.06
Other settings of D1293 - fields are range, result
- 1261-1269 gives 1.71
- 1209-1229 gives 2.13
